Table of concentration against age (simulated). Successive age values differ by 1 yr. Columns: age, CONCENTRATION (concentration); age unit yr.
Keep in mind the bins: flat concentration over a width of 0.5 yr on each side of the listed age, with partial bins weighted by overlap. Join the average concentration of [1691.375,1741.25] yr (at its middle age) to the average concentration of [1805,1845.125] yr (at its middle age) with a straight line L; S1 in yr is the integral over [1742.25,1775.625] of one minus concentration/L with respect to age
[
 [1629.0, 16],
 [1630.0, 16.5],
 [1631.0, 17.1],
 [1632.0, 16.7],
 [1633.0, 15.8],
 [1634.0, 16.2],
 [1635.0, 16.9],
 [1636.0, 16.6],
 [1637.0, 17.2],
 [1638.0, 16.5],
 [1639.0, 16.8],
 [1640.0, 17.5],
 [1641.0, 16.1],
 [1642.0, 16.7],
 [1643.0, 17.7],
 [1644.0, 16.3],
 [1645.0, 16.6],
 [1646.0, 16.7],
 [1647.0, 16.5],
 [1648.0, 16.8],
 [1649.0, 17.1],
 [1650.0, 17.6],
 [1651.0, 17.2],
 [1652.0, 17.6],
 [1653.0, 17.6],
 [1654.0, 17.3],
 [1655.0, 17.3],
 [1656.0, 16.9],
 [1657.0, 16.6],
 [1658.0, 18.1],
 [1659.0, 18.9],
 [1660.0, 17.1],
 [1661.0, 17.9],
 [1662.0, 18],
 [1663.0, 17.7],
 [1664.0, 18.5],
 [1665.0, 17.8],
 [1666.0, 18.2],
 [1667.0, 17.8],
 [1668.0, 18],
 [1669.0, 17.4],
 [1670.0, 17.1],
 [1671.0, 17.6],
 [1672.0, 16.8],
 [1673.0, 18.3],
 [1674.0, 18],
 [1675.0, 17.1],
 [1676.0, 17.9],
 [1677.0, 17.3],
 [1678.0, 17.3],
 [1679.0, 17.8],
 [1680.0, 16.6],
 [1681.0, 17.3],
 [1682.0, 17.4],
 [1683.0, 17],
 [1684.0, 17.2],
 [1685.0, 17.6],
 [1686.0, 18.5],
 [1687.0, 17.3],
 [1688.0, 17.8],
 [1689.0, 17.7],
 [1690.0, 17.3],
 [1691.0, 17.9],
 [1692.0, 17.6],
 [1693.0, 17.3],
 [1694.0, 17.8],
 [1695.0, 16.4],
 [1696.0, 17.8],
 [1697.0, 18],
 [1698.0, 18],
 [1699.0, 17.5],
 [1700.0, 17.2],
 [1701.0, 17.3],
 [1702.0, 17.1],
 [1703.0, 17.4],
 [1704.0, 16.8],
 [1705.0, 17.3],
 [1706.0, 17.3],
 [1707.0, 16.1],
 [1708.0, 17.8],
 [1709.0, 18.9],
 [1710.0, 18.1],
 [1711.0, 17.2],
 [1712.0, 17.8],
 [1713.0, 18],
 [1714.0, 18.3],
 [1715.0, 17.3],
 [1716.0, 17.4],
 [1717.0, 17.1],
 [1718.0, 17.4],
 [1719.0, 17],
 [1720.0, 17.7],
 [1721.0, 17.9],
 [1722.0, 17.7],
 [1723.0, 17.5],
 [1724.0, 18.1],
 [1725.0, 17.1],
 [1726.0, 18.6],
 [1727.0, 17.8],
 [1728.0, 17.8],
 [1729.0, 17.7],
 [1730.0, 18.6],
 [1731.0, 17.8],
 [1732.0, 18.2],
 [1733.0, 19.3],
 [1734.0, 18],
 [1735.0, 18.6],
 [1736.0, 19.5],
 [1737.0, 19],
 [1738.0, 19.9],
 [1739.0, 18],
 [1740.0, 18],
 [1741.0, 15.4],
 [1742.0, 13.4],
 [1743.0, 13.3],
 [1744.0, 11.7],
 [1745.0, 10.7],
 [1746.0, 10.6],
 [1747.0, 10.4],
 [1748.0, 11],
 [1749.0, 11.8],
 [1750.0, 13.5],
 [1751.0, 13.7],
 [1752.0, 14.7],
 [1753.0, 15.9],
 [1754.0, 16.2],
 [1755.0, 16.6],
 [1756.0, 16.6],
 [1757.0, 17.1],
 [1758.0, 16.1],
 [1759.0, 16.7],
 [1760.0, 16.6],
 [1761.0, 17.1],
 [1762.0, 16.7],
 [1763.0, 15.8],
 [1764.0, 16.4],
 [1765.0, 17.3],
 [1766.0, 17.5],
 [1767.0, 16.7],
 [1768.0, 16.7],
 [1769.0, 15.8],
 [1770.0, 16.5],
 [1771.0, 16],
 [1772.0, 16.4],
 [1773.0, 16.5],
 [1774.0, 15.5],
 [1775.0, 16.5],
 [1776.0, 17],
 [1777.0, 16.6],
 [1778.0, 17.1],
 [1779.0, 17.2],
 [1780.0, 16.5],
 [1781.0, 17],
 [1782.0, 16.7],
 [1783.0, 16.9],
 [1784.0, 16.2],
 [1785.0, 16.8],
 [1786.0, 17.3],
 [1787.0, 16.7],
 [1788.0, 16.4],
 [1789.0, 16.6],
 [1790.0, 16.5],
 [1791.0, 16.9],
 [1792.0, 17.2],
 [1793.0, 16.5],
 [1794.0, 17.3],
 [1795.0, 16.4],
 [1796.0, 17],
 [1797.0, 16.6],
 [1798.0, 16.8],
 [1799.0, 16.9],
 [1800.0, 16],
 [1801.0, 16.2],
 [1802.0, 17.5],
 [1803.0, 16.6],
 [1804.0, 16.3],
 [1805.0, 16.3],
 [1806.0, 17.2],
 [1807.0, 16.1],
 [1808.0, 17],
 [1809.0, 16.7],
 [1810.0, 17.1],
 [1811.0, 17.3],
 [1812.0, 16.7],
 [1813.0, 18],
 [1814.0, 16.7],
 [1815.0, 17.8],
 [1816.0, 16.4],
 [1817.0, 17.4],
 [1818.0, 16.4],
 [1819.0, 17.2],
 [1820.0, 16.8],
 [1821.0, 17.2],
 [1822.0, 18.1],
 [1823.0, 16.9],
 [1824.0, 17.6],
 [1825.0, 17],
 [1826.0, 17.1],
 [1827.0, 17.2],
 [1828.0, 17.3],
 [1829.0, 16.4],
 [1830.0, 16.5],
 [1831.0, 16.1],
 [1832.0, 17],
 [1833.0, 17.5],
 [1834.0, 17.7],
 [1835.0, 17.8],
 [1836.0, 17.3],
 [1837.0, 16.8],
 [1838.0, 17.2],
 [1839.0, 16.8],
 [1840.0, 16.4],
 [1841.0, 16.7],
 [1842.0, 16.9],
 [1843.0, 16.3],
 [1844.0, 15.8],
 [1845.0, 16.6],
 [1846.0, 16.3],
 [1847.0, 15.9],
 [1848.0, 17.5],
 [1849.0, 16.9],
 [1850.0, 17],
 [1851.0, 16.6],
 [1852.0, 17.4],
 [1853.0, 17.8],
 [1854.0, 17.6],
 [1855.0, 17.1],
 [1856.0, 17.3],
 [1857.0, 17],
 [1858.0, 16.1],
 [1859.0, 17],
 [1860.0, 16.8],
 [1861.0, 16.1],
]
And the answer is 4.4 yr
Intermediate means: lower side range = 17.8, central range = 15.2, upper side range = 17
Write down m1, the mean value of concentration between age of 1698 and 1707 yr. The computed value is 17.2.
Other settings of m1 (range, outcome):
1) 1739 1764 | 14.7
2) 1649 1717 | 17.5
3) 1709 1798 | 16.6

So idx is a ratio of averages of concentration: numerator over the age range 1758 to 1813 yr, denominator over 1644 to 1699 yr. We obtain 0.95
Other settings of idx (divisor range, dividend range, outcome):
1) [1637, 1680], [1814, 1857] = 0.98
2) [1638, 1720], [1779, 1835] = 0.97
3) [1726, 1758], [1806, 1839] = 1.07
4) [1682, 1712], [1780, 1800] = 0.96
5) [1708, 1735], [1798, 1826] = 0.95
